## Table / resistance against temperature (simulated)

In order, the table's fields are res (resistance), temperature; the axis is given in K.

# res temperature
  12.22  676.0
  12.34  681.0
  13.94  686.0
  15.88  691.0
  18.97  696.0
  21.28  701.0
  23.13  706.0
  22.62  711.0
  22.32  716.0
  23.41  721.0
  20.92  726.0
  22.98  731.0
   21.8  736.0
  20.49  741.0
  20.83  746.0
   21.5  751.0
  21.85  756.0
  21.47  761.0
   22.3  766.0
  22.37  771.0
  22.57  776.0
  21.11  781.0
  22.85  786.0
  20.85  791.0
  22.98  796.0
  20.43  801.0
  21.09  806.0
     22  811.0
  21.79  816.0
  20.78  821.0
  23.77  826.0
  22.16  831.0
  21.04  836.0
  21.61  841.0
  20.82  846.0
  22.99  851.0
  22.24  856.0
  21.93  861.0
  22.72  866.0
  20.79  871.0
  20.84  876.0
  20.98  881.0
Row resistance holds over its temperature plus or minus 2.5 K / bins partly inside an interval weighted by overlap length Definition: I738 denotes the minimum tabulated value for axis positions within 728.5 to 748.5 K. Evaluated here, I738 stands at 20.49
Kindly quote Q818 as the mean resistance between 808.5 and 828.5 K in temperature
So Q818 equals 22.1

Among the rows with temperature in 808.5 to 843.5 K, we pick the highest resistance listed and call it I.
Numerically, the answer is 23.77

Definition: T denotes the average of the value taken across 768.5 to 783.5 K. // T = 22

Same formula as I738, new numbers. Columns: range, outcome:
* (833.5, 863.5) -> 20.82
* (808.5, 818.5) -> 21.79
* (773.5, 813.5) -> 20.43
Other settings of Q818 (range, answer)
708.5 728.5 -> 22.3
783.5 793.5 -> 21.9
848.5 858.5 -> 22.6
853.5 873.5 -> 21.9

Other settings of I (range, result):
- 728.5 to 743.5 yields 22.98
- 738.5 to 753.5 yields 21.5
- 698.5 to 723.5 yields 23.41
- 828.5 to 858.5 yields 22.99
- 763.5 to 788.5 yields 22.85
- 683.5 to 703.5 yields 21.28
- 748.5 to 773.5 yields 22.37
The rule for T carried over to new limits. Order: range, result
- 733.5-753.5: 21.2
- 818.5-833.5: 22.2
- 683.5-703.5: 17.5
